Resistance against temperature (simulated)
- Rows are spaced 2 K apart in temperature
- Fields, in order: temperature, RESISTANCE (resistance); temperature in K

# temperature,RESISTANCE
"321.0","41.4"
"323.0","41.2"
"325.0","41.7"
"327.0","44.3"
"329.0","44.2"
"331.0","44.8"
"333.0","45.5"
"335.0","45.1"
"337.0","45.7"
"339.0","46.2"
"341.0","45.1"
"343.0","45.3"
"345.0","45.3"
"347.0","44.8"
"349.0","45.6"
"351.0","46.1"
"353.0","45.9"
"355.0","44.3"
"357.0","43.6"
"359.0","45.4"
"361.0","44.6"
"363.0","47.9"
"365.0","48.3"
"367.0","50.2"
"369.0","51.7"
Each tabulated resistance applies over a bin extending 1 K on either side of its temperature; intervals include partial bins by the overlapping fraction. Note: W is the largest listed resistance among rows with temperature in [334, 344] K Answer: 46.2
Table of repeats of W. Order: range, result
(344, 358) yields 46.1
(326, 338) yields 45.7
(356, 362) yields 45.4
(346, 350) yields 45.6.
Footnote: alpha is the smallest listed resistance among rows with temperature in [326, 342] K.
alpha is 44.2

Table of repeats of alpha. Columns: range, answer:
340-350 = 44.8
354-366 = 43.6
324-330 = 41.7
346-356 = 44.3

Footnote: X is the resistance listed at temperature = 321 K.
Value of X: 41.4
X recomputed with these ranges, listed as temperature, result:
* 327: 44.3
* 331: 44.8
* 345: 45.3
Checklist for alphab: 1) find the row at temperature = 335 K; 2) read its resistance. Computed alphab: 45.1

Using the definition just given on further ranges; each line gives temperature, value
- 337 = 45.7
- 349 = 45.6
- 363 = 47.9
